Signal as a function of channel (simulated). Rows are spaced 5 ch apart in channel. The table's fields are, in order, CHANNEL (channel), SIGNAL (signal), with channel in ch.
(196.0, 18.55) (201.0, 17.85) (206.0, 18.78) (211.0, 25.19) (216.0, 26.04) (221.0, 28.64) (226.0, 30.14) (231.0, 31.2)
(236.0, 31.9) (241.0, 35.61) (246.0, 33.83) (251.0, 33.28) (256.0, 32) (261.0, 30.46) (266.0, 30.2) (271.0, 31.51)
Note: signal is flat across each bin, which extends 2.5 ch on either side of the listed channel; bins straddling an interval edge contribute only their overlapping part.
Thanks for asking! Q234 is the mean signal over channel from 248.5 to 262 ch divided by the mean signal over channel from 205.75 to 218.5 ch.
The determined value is 1.3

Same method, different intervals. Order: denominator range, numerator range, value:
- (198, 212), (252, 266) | 1.56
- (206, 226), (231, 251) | 1.28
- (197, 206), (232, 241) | 1.80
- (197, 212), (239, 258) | 1.69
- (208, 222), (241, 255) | 1.29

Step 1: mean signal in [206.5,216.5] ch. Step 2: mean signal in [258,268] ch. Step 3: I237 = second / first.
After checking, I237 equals 1.26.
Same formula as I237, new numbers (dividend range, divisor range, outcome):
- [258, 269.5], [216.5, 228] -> 1.06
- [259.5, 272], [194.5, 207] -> 1.67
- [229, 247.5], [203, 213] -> 1.53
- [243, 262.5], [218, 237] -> 1.08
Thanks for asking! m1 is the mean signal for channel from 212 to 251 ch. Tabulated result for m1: 31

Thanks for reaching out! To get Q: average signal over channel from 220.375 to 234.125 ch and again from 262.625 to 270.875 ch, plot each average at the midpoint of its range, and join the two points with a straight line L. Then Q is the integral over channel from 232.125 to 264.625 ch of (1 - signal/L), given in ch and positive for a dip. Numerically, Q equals -2.4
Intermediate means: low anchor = 30.3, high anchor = 30.6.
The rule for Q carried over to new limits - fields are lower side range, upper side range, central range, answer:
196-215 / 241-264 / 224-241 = -2.5 ch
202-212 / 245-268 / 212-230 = -3.2 ch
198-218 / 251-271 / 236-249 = -2.9 ch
